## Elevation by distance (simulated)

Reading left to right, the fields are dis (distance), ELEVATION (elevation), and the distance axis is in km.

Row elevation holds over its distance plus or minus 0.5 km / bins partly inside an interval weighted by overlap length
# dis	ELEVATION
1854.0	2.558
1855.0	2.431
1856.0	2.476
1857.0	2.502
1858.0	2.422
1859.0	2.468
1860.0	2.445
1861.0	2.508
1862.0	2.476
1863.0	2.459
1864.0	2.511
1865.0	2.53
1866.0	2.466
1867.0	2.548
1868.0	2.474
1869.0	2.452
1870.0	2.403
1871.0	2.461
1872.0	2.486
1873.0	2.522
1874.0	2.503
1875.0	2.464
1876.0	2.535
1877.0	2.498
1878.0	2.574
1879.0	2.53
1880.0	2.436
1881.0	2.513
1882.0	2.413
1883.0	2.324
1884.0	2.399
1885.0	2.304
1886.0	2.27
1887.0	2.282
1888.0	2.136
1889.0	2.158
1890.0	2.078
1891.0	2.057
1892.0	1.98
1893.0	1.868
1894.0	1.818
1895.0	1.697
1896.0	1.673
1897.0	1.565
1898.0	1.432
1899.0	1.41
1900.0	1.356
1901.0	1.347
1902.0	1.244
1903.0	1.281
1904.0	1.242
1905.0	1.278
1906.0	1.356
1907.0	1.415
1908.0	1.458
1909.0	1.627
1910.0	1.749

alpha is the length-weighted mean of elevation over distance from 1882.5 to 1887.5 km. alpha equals 2.32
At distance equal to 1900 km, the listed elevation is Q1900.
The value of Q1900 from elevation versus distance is 1.356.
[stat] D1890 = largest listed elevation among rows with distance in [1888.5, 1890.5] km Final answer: 2.158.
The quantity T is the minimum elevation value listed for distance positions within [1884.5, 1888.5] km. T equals 2.136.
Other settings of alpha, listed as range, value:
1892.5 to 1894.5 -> 1.84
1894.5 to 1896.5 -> 1.69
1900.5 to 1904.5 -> 1.28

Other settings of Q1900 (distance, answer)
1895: 1.697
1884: 2.399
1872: 2.486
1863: 2.459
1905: 1.278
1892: 1.98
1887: 2.282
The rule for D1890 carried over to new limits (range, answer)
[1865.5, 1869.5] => 2.548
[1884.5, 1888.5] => 2.304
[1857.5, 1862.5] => 2.508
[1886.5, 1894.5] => 2.282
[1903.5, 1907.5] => 1.415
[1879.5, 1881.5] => 2.513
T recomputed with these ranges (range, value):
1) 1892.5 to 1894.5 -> 1.818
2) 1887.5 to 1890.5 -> 2.078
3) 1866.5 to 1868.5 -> 2.474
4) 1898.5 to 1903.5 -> 1.244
